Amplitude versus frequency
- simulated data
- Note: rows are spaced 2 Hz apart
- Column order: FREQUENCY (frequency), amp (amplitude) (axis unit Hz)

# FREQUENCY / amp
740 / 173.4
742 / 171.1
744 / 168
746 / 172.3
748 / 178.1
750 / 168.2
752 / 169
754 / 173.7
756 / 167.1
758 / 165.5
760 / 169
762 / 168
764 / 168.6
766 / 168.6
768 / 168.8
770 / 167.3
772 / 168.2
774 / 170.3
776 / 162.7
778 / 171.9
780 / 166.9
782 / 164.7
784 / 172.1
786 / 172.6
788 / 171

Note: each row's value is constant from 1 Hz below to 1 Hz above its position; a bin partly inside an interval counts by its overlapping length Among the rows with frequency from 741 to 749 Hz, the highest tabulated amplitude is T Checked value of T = 178.1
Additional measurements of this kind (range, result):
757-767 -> 169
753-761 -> 173.7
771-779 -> 171.9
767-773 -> 168.8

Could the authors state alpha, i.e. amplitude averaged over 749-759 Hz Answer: 169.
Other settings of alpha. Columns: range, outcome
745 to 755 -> 172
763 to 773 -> 168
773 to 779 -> 168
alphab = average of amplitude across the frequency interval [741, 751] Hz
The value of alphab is 172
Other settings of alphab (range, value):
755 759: 166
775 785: 168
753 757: 170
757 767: 168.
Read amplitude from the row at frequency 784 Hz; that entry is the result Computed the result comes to 172.1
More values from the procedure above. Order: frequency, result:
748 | 178.1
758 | 165.5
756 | 167.1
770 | 167.3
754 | 173.7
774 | 170.3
